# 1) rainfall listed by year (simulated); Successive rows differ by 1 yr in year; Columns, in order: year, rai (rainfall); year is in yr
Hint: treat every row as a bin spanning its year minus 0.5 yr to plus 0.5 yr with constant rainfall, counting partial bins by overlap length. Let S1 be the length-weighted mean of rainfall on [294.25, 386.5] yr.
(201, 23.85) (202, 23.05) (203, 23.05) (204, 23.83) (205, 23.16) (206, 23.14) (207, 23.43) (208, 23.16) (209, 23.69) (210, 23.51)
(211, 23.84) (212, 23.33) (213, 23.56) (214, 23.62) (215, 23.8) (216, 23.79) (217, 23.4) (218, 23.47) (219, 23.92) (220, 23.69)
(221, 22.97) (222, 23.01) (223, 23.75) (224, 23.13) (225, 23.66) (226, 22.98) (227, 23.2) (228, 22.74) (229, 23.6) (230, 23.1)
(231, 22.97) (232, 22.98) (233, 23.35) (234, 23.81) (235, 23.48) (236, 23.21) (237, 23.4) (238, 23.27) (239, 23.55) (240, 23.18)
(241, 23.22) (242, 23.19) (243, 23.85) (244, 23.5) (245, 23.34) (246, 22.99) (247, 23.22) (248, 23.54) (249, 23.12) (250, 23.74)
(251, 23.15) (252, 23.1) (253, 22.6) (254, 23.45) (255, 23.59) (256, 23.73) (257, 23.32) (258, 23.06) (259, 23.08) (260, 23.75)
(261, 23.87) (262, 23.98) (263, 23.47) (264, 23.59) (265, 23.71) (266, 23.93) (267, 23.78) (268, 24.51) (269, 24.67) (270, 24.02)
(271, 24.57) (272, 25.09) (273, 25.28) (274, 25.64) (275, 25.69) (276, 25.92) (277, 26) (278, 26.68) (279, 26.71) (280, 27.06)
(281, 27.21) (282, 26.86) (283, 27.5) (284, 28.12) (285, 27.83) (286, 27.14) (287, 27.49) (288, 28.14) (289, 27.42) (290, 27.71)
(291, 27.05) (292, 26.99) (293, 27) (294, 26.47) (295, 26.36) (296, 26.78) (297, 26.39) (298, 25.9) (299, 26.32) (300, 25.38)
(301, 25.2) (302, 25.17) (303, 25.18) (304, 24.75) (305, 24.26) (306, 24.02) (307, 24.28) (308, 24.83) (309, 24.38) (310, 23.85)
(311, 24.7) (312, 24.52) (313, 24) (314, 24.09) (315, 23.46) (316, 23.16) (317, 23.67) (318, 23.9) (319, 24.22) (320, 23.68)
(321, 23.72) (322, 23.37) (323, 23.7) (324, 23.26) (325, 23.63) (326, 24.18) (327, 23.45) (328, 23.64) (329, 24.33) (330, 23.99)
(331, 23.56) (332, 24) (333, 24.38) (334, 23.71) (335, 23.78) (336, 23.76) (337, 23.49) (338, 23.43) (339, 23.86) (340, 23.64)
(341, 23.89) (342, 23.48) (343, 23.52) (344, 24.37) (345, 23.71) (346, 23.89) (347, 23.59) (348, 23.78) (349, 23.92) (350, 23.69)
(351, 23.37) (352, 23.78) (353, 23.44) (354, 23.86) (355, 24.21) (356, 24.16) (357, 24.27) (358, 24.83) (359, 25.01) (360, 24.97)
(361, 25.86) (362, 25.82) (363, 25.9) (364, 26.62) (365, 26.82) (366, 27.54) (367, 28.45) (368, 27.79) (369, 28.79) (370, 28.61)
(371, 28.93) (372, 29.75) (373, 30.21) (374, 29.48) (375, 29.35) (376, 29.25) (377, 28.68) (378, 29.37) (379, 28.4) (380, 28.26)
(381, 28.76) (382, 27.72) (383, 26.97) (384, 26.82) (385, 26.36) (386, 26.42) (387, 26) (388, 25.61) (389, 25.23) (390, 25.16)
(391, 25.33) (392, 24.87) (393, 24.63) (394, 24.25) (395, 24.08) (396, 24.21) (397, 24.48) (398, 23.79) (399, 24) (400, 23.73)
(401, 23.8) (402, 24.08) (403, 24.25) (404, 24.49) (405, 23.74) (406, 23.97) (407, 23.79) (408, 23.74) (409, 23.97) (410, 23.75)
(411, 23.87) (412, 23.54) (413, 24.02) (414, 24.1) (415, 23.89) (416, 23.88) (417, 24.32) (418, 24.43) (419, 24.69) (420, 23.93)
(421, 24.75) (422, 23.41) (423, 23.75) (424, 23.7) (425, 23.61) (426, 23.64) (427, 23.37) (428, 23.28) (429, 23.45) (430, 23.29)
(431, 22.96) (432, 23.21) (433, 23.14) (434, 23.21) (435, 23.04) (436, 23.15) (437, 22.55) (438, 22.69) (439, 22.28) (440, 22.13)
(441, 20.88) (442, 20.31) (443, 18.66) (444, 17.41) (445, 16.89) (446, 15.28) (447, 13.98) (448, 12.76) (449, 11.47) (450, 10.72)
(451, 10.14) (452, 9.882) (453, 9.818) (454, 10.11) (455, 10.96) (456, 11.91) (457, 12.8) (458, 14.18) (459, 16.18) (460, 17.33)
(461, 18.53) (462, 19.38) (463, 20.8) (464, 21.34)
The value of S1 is 25.3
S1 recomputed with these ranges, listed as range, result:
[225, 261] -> 23.3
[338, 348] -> 23.8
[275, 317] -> 25.9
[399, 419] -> 24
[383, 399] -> 25.2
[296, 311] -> 25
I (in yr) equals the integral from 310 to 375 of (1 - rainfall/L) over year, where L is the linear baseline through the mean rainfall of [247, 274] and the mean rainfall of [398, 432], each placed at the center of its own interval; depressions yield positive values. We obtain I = -2.65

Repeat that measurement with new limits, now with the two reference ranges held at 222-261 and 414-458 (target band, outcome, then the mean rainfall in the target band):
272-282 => -1.58 yr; 26.2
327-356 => -3.22 yr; 23.8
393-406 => -2.42 yr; 24.1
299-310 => -1.32 yr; 24.8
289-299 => -1.99 yr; 26.8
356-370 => -3.58 yr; 26.4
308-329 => -1.94 yr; 23.9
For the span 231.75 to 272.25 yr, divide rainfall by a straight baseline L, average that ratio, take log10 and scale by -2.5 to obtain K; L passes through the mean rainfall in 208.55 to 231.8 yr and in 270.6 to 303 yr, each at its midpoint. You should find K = 0.060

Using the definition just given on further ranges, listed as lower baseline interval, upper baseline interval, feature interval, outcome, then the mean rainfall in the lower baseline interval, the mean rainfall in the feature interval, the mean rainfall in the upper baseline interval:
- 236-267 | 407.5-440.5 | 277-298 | -0.16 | 23.4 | 27.1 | 23.5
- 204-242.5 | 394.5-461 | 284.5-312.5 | -0.16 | 23.4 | 25.9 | 20.8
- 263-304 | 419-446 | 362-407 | -0.13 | 26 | 26.4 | 22.3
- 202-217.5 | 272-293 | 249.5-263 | 0.10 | 23.5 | 23.4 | 26.9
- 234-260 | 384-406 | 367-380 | -0.18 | 23.3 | 29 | 24.7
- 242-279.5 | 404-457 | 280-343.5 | -0.09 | 24.1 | 25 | 20.5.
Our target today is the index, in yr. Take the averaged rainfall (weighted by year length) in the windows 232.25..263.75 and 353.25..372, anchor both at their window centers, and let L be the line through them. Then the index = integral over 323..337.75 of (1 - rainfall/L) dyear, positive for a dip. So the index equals 0.98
